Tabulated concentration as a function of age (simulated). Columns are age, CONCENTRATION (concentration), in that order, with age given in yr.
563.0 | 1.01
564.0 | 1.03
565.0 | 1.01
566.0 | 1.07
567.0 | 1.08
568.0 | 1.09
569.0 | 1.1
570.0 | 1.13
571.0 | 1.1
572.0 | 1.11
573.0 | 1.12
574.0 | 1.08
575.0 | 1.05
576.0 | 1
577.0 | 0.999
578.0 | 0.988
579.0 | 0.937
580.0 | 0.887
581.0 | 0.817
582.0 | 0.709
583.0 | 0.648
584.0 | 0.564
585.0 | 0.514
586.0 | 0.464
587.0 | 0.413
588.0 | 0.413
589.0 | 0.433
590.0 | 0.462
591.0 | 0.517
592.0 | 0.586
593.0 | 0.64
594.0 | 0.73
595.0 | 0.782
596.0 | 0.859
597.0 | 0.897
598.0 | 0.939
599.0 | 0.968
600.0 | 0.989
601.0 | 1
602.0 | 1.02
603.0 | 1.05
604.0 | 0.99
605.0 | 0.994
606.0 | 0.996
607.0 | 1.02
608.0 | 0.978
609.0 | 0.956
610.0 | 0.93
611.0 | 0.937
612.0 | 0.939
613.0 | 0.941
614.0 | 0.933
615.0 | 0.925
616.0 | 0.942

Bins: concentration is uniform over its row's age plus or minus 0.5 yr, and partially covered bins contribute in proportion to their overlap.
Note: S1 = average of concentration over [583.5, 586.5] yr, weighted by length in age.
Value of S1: 0.514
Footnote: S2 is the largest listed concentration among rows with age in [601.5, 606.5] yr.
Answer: 1.05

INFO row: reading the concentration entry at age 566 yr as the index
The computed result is 1.07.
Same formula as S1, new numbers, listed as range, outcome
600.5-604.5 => 1.02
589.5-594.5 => 0.587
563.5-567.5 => 1.05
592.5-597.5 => 0.782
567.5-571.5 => 1.1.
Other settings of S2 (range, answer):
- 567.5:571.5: 1.13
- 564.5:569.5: 1.1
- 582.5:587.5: 0.648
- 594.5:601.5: 1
